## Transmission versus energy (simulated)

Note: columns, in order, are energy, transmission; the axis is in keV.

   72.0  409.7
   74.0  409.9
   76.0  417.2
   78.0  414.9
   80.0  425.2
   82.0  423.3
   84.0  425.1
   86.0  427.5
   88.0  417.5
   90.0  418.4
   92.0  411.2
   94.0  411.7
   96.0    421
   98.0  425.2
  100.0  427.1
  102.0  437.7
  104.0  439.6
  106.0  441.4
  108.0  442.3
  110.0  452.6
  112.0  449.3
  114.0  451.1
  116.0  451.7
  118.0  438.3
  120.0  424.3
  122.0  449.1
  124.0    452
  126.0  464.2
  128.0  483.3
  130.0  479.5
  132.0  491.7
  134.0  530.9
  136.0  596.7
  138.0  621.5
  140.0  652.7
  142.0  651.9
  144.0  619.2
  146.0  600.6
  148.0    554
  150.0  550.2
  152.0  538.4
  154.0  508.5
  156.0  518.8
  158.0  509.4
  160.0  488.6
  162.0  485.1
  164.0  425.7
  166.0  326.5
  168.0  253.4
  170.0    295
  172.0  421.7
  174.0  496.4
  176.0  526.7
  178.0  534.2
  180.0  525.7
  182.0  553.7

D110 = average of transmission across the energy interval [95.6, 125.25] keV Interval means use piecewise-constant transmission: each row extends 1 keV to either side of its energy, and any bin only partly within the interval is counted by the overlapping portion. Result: 441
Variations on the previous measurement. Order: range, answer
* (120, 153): 542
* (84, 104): 423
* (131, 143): 591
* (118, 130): 455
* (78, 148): 475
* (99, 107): 436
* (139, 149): 616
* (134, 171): 511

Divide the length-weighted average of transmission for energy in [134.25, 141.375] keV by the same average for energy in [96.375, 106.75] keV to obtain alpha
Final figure 1.42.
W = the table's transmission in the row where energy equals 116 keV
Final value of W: 451.7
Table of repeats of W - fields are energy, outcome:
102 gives 437.7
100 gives 427.1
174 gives 496.4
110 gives 452.6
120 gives 424.3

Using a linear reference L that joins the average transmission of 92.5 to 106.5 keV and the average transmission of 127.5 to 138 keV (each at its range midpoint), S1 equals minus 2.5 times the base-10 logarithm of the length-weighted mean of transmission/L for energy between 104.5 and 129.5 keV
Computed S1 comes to 0.07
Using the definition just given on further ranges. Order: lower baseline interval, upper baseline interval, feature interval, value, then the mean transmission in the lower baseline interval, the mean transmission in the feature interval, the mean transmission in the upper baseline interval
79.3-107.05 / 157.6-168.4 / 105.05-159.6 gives -0.21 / 425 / 512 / 418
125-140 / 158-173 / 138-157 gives -0.23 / 533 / 579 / 393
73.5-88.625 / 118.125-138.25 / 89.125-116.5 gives 0.05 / 420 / 434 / 492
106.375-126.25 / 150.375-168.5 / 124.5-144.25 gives -0.22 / 447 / 554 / 459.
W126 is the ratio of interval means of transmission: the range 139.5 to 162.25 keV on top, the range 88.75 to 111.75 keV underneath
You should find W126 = 1.29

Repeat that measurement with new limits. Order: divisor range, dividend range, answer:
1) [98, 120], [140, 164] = 1.24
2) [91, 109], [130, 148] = 1.37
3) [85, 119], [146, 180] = 1.09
